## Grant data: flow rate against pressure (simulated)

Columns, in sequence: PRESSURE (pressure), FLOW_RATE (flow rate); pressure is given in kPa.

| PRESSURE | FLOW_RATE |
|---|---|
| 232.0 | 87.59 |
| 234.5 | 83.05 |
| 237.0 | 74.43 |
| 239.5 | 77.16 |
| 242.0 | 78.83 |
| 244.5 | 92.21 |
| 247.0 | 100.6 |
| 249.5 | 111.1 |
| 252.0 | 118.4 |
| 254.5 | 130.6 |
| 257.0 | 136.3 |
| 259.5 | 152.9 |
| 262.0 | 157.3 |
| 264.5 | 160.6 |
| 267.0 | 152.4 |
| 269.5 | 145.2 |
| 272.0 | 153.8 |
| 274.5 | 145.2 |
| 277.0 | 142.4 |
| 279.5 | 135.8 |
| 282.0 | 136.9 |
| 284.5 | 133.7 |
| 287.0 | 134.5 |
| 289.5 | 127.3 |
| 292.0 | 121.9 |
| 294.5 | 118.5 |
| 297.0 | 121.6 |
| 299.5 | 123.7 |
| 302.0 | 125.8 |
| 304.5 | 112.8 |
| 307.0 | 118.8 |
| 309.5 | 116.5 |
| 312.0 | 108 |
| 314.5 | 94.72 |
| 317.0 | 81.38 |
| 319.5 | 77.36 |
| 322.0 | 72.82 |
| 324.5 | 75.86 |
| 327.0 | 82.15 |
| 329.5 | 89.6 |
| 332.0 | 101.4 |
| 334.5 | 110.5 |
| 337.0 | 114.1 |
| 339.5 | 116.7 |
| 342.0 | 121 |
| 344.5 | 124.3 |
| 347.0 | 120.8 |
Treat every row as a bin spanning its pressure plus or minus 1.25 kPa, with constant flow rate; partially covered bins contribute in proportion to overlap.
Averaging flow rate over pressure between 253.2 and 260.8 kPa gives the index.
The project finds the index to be 140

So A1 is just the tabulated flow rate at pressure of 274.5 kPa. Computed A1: 145.2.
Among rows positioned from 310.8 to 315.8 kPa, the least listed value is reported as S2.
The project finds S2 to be 94.72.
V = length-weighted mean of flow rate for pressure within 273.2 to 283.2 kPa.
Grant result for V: 140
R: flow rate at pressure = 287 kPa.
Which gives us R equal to 134.5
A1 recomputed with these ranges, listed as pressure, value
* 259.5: 152.9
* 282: 136.9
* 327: 82.15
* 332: 101.4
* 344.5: 124.3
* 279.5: 135.8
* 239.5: 77.16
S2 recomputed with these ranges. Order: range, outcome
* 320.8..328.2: 72.82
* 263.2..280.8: 135.8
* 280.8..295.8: 118.5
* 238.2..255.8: 77.16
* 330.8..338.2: 101.4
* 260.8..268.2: 152.4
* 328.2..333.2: 89.6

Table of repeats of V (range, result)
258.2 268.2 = 156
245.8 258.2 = 119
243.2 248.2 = 96.2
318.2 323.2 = 75.2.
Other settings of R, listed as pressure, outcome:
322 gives 72.82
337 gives 114.1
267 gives 152.4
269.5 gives 145.2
